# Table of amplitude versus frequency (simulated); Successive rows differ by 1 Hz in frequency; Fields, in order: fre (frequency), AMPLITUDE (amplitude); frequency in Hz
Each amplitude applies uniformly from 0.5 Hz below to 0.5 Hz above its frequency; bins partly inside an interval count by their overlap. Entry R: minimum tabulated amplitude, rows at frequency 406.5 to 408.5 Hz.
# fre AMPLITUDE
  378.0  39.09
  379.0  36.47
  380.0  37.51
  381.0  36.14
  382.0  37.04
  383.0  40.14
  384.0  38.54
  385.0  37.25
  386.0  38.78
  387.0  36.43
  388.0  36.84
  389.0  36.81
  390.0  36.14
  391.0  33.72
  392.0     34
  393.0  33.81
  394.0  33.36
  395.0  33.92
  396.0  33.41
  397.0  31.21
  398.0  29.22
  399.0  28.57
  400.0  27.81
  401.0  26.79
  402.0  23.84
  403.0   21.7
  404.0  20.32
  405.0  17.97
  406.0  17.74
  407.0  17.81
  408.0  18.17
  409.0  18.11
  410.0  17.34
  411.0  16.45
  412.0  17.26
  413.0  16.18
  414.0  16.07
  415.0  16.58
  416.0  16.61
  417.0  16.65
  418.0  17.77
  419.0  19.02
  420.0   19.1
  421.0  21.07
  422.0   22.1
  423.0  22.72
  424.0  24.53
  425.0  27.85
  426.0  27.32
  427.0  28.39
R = 17.81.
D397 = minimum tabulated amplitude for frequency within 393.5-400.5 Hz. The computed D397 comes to 27.81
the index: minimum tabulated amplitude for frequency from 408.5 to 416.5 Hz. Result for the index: 16.07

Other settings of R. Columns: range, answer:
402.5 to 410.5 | 17.34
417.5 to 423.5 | 17.77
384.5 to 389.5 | 36.43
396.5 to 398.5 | 29.22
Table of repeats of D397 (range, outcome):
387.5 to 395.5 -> 33.36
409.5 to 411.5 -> 16.45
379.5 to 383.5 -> 36.14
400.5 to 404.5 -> 20.32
